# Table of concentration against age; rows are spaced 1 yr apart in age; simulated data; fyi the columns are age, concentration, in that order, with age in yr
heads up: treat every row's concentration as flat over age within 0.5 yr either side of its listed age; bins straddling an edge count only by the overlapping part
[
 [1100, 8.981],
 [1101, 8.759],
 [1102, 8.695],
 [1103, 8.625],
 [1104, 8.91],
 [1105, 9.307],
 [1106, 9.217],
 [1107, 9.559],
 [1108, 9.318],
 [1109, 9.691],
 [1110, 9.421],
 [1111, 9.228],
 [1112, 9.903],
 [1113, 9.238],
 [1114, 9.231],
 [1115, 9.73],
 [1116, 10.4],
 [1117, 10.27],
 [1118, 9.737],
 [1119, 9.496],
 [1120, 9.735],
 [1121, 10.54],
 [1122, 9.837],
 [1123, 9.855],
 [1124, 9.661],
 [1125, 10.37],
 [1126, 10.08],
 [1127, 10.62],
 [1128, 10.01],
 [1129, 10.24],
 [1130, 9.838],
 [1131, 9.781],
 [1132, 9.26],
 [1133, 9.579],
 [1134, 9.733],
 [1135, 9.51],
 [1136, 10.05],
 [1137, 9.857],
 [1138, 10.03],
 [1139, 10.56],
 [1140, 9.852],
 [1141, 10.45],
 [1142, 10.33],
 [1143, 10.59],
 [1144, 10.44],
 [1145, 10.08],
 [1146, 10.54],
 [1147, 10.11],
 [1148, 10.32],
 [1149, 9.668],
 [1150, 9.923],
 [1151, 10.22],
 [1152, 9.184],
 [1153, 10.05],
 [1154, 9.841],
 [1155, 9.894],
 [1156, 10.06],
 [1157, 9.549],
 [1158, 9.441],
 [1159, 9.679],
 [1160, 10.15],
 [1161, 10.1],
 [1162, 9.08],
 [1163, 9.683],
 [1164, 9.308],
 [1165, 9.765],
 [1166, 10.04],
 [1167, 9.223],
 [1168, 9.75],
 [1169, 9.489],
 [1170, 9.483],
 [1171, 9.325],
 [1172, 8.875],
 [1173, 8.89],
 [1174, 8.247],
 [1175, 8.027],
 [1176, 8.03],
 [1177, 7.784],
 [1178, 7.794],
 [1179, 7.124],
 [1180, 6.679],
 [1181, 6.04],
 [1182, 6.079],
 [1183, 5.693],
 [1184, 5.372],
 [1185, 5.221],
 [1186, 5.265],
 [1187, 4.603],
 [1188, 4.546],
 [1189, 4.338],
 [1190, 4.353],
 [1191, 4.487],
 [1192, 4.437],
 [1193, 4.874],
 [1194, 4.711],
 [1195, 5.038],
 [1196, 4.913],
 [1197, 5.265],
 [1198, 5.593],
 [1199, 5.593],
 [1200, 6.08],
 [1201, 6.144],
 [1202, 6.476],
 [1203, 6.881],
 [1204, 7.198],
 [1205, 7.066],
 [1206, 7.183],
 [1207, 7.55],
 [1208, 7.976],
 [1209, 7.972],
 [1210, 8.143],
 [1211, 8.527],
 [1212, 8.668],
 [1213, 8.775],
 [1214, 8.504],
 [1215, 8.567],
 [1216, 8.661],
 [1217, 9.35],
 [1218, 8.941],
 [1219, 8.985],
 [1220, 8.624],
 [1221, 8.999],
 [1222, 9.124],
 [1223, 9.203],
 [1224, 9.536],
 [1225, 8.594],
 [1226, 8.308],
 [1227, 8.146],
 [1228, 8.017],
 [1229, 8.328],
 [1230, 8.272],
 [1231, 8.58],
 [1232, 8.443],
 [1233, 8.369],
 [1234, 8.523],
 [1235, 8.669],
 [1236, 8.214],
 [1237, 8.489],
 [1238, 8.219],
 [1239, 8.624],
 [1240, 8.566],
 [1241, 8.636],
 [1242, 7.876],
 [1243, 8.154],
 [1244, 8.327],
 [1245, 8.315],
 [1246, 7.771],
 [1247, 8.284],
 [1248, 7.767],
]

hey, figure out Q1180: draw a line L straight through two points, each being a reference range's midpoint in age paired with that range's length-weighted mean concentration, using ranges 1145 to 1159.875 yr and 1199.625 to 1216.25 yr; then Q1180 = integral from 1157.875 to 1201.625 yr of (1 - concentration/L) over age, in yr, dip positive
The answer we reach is 8.7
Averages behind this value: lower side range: 9.9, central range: 7.13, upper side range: 7.67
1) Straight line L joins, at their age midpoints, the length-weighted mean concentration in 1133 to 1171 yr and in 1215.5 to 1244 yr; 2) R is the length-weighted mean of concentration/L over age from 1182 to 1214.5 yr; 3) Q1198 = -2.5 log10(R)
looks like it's 0.42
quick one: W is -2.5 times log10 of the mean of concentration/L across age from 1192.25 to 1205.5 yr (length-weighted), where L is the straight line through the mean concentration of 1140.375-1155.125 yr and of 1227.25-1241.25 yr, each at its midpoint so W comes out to 0.49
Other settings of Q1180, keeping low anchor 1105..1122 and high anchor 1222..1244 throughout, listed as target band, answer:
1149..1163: -0.8 yr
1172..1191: 5.6 yr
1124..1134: -0.5 yr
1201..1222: 1.3 yr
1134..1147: -1.1 yr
